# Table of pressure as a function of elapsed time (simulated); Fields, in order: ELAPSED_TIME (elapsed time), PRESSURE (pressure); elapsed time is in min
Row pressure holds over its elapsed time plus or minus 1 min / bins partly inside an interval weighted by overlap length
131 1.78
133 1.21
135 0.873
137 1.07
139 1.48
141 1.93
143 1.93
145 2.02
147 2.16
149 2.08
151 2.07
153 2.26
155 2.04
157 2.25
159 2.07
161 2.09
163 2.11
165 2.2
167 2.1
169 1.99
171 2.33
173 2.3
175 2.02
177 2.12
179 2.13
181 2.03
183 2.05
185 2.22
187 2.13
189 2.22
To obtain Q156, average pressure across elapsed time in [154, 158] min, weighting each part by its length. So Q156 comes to 2.15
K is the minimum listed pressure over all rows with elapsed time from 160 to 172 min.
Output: 1.99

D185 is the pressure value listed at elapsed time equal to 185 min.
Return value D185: 2.22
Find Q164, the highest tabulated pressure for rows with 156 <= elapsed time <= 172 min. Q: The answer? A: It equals 2.33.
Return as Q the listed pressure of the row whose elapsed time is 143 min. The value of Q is 1.93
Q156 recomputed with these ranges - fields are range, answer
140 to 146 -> 1.96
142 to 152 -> 2.05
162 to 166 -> 2.16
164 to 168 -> 2.15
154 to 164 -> 2.11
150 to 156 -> 2.12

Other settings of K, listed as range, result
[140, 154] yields 1.93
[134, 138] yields 0.873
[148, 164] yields 2.04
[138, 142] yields 1.48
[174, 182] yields 2.02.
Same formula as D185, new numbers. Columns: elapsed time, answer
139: 1.48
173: 2.3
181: 2.03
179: 2.13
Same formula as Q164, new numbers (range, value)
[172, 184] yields 2.3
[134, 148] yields 2.16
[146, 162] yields 2.26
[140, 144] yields 1.93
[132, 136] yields 1.21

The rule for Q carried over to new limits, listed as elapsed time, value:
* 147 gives 2.16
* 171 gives 2.33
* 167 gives 2.1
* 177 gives 2.12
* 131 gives 1.78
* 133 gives 1.21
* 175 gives 2.02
